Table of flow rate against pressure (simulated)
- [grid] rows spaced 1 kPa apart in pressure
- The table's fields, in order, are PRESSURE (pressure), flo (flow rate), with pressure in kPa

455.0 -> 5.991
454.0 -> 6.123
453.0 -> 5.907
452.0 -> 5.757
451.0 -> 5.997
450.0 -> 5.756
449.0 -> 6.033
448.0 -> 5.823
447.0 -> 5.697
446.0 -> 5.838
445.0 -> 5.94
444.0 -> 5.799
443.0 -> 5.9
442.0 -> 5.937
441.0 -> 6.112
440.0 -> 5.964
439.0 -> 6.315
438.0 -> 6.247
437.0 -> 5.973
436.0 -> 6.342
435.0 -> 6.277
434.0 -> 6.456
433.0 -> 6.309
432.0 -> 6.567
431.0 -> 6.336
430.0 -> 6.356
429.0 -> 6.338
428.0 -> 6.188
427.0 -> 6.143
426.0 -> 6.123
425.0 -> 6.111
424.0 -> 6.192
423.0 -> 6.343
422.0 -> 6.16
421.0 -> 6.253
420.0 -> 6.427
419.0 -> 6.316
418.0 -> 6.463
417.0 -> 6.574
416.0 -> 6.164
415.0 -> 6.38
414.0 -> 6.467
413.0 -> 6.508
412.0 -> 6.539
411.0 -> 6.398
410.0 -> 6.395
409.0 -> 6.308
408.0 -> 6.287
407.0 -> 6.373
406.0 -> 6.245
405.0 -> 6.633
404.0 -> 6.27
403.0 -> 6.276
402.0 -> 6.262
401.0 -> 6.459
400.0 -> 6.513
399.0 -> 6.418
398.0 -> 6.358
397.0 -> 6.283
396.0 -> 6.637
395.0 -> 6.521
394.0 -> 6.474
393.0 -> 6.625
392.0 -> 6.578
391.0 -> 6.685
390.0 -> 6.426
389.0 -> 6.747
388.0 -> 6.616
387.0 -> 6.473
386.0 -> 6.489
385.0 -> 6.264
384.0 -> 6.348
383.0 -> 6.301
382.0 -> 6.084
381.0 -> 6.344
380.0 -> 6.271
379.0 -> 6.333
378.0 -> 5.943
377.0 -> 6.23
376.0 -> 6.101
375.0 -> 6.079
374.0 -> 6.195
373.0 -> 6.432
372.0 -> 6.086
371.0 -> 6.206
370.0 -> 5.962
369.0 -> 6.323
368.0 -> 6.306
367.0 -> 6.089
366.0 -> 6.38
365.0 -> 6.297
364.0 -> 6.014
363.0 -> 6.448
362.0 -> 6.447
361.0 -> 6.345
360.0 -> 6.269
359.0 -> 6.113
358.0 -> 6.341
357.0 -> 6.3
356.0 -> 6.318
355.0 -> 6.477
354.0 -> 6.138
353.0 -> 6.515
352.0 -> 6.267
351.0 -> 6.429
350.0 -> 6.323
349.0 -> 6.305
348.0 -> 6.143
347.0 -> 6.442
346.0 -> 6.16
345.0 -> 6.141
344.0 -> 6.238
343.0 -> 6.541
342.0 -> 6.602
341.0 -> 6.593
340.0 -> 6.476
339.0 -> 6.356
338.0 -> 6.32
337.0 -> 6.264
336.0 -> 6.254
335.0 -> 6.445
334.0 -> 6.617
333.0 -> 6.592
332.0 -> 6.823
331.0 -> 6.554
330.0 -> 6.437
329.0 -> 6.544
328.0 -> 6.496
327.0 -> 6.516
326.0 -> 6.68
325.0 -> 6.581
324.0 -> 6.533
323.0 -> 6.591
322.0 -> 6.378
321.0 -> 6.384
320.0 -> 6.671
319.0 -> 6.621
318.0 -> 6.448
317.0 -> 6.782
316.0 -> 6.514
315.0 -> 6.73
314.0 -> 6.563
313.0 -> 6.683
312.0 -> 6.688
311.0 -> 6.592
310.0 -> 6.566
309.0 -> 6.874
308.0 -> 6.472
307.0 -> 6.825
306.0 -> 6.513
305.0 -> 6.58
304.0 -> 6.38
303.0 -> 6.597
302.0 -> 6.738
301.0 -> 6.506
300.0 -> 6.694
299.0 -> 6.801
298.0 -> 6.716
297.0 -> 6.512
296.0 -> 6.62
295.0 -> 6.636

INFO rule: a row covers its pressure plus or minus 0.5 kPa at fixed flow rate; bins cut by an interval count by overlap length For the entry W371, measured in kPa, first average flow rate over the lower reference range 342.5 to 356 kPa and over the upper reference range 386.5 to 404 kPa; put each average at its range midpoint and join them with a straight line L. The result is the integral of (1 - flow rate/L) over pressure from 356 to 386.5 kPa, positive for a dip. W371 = 0.7 kPa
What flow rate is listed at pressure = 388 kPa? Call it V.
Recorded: 6.616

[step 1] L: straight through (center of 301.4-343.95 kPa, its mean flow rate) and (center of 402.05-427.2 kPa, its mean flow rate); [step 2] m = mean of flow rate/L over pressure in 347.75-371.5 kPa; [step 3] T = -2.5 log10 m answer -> 0.03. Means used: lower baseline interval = 6.55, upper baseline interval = 6.33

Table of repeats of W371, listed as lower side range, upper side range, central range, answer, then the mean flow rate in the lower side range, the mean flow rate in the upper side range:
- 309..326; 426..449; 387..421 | -1.0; 6.59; 6.13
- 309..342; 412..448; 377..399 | -0.2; 6.55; 6.21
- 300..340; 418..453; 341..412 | 0.1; 6.56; 6.13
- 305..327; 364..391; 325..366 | 0.4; 6.6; 6.28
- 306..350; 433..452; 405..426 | -0.7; 6.51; 6.02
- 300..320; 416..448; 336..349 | 0.3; 6.62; 6.19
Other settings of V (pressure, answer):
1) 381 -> 6.344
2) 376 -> 6.101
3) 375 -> 6.079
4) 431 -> 6.336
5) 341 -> 6.593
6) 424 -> 6.192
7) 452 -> 5.757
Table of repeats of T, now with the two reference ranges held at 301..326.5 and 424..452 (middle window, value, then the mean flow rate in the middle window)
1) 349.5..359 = 0.02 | 6.33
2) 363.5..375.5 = 0.03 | 6.2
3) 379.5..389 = -0.01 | 6.38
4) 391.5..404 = -0.03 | 6.44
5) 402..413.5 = -0.03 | 6.38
